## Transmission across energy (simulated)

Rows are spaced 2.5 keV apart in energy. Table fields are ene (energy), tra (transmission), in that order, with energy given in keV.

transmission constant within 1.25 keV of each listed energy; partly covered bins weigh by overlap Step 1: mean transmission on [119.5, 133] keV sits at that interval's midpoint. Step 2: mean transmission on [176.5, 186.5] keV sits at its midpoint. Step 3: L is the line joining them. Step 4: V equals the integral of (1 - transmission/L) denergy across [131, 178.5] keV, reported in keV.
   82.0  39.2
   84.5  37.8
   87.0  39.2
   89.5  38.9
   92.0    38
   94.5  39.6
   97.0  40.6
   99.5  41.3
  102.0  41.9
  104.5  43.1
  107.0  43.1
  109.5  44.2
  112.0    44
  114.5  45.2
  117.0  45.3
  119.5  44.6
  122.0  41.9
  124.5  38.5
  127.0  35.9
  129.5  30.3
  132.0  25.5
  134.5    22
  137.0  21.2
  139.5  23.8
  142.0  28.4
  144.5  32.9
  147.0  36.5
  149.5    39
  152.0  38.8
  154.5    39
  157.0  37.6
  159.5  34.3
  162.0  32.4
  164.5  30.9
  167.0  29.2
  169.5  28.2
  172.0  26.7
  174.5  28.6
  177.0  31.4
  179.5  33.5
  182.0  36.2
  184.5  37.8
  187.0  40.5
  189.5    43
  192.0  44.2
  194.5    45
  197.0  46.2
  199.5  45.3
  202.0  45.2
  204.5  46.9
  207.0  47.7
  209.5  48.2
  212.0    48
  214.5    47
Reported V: 6.1 keV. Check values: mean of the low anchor 35.5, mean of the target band 30.9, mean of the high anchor 35.4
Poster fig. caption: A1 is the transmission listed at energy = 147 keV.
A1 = 36.5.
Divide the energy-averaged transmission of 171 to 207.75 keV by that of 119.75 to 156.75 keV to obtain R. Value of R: 1.21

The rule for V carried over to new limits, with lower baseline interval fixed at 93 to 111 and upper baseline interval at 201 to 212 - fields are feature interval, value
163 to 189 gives 7.4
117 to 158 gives 9.3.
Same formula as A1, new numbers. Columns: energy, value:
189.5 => 43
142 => 28.4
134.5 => 22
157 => 37.6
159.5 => 34.3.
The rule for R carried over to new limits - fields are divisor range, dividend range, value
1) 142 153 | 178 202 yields 1.16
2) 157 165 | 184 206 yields 1.32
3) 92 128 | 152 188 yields 0.80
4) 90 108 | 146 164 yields 0.89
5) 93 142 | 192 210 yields 1.24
